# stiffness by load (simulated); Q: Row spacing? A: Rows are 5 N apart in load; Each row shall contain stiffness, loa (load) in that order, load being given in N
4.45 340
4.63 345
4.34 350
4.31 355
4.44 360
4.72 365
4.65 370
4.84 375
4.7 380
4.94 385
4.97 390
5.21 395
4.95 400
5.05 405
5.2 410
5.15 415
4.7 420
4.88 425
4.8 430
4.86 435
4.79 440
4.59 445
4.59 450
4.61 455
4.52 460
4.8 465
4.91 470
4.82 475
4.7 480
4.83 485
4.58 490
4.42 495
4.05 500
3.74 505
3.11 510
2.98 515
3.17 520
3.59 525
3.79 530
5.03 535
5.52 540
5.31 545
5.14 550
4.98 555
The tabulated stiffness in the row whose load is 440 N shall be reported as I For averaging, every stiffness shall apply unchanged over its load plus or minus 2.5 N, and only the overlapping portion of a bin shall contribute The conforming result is 4.79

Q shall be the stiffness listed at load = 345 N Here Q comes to 4.63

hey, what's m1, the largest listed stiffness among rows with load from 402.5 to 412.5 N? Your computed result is 5.2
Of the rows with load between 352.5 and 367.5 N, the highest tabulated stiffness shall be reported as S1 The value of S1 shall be 4.72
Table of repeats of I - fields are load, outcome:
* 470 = 4.91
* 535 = 5.03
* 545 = 5.31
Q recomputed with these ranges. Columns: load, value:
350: 4.34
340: 4.45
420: 4.7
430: 4.8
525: 3.59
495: 4.42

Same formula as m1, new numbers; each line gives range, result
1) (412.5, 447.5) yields 5.15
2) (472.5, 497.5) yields 4.83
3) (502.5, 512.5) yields 3.74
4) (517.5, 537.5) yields 5.03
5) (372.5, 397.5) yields 5.21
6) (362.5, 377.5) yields 4.84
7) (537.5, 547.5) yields 5.52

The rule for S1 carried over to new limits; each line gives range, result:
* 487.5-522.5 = 4.58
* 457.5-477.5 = 4.91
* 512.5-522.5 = 3.17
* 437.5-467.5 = 4.8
